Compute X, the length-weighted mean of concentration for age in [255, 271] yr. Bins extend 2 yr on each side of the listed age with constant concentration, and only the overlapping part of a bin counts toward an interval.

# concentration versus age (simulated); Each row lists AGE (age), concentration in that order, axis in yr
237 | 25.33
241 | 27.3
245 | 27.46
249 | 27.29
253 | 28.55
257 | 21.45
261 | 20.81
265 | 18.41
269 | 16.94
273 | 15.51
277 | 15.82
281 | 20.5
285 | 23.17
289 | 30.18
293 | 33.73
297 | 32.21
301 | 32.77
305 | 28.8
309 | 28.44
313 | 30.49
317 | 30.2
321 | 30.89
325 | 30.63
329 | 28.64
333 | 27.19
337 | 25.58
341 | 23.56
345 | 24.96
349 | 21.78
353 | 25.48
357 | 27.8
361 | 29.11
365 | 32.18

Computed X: 19.4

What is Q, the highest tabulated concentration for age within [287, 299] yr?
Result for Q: 33.73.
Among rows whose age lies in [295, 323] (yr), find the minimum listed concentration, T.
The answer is 28.44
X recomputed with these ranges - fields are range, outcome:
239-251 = 27.3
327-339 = 27.1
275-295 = 24.7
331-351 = 24.6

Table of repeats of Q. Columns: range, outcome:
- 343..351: 24.96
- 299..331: 32.77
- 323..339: 30.63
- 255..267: 21.45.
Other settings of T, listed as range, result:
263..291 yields 15.51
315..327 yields 30.2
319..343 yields 23.56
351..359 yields 25.48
